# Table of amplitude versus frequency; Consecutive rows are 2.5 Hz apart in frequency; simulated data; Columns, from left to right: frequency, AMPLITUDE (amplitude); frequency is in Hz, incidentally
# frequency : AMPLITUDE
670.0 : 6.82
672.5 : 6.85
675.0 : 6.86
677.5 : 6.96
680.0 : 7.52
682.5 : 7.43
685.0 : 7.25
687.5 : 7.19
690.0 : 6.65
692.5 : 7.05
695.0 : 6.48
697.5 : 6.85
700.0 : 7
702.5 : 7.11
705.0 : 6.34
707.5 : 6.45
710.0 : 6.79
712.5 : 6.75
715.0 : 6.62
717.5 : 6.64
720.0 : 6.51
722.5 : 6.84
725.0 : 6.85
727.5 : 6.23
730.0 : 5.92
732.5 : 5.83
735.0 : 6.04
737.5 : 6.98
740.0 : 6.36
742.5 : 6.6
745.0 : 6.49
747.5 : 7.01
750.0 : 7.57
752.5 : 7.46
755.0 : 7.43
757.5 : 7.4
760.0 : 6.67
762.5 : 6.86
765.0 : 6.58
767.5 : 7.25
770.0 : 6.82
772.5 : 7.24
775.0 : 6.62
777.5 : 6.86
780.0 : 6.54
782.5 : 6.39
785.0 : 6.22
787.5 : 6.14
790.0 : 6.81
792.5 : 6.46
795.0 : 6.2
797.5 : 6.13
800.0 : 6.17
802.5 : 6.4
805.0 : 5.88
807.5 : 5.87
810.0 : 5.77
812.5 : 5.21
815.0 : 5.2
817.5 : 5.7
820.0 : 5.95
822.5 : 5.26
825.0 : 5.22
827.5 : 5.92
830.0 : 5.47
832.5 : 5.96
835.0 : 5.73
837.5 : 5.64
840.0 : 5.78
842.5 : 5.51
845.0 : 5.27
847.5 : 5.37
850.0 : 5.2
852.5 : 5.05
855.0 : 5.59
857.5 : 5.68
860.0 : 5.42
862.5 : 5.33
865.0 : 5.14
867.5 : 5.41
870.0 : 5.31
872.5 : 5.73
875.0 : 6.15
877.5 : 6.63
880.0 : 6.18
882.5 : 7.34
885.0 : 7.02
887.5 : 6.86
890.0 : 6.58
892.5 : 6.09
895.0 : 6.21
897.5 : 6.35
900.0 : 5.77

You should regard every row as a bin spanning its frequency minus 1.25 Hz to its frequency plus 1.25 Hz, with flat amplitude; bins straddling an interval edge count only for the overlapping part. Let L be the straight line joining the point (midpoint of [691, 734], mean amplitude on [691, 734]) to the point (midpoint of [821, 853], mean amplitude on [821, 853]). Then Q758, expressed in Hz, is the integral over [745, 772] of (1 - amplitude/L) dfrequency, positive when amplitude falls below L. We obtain -3.9 Hz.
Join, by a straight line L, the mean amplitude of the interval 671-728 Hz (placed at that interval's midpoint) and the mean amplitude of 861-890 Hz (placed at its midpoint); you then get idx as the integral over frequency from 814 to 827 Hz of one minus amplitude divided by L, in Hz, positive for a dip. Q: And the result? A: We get 1.7 Hz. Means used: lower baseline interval 6.84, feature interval 5.5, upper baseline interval 6.11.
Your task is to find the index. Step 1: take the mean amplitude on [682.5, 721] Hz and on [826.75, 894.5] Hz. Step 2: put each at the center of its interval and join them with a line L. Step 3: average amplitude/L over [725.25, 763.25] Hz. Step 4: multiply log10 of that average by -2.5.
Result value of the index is -0.03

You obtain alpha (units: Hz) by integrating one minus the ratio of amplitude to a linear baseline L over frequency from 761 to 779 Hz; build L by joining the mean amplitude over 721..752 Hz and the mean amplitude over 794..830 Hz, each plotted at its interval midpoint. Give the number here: -1.9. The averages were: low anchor 6.58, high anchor 5.76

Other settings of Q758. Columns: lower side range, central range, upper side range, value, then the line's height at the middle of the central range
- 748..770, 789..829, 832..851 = 1.94 Hz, 6.17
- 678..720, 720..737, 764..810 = 1.01 Hz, 6.73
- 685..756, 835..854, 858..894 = 2.39 Hz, 6.21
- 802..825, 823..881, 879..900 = 4.80 Hz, 6.1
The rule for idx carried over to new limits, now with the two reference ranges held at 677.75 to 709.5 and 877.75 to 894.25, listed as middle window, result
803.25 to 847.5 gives 7.5 Hz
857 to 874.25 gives 3.2 Hz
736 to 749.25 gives 0.3 Hz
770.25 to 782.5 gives 0.1 Hz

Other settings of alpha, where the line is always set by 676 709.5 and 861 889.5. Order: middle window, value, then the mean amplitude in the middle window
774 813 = 1.42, 6.25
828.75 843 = 1.35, 5.69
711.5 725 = 0.27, 6.69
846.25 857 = 1.53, 5.33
